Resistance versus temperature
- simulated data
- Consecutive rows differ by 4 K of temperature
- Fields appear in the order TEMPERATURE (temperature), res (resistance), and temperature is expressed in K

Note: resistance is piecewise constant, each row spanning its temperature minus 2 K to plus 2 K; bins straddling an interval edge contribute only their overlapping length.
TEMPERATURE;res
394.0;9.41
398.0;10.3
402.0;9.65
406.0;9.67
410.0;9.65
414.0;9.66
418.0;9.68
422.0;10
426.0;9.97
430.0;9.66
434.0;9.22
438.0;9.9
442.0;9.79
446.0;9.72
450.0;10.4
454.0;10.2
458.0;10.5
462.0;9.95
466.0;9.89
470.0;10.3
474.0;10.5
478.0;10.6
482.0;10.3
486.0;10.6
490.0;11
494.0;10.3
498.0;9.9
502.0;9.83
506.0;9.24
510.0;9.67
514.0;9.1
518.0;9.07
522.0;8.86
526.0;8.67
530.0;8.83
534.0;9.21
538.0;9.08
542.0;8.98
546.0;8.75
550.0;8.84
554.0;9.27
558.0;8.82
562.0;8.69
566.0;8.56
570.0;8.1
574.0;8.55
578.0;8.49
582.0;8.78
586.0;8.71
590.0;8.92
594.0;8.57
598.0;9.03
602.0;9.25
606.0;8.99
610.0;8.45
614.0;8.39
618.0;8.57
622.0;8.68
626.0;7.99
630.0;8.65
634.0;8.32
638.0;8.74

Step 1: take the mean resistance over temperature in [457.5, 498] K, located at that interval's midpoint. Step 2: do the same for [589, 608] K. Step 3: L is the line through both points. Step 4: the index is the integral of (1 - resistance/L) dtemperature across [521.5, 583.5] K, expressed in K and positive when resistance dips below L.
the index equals 4.7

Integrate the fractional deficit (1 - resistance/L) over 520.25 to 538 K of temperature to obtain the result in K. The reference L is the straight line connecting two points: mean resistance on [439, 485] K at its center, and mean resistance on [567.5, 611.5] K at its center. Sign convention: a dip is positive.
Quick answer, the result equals 0.9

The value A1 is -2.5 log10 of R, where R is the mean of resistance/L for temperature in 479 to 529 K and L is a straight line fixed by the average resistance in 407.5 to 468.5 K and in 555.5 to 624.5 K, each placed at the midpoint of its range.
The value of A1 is -0.04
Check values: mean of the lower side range 9.88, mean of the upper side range 8.68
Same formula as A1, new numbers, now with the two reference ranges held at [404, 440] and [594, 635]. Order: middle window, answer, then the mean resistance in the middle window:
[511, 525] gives 0.02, 9.03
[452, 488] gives -0.10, 10.3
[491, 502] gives -0.09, 10.1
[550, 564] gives 0.01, 8.91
